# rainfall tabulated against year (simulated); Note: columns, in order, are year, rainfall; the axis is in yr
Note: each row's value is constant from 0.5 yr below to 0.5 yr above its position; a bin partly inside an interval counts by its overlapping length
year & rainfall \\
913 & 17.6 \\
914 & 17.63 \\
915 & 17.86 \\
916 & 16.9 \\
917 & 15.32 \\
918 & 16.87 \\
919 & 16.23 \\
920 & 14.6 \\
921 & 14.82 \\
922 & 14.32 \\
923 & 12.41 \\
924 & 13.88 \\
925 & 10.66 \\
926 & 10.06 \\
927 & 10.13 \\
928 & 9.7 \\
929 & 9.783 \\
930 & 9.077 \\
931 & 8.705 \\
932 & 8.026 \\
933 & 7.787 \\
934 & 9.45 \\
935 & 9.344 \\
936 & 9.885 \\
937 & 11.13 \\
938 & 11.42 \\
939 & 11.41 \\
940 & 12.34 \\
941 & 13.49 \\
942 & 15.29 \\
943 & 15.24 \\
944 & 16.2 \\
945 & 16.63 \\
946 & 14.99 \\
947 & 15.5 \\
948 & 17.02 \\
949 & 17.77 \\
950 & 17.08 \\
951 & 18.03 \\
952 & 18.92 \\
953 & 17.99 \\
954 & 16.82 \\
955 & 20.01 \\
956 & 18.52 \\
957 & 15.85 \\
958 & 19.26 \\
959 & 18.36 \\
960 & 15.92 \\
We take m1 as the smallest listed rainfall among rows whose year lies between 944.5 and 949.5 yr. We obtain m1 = 14.99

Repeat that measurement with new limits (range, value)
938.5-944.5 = 11.41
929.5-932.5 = 8.026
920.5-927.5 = 10.06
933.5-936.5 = 9.344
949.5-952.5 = 17.08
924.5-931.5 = 8.705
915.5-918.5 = 15.32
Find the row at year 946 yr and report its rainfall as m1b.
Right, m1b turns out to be 14.99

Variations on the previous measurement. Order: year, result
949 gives 17.77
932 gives 8.026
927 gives 10.13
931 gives 8.705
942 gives 15.29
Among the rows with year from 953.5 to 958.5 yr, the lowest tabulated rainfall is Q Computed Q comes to 15.85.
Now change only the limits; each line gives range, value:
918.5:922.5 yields 14.32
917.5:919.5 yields 16.23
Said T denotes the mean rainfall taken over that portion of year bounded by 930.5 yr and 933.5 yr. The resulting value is 8.17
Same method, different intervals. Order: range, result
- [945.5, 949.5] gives 16.3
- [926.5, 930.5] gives 9.67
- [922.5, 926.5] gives 11.8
